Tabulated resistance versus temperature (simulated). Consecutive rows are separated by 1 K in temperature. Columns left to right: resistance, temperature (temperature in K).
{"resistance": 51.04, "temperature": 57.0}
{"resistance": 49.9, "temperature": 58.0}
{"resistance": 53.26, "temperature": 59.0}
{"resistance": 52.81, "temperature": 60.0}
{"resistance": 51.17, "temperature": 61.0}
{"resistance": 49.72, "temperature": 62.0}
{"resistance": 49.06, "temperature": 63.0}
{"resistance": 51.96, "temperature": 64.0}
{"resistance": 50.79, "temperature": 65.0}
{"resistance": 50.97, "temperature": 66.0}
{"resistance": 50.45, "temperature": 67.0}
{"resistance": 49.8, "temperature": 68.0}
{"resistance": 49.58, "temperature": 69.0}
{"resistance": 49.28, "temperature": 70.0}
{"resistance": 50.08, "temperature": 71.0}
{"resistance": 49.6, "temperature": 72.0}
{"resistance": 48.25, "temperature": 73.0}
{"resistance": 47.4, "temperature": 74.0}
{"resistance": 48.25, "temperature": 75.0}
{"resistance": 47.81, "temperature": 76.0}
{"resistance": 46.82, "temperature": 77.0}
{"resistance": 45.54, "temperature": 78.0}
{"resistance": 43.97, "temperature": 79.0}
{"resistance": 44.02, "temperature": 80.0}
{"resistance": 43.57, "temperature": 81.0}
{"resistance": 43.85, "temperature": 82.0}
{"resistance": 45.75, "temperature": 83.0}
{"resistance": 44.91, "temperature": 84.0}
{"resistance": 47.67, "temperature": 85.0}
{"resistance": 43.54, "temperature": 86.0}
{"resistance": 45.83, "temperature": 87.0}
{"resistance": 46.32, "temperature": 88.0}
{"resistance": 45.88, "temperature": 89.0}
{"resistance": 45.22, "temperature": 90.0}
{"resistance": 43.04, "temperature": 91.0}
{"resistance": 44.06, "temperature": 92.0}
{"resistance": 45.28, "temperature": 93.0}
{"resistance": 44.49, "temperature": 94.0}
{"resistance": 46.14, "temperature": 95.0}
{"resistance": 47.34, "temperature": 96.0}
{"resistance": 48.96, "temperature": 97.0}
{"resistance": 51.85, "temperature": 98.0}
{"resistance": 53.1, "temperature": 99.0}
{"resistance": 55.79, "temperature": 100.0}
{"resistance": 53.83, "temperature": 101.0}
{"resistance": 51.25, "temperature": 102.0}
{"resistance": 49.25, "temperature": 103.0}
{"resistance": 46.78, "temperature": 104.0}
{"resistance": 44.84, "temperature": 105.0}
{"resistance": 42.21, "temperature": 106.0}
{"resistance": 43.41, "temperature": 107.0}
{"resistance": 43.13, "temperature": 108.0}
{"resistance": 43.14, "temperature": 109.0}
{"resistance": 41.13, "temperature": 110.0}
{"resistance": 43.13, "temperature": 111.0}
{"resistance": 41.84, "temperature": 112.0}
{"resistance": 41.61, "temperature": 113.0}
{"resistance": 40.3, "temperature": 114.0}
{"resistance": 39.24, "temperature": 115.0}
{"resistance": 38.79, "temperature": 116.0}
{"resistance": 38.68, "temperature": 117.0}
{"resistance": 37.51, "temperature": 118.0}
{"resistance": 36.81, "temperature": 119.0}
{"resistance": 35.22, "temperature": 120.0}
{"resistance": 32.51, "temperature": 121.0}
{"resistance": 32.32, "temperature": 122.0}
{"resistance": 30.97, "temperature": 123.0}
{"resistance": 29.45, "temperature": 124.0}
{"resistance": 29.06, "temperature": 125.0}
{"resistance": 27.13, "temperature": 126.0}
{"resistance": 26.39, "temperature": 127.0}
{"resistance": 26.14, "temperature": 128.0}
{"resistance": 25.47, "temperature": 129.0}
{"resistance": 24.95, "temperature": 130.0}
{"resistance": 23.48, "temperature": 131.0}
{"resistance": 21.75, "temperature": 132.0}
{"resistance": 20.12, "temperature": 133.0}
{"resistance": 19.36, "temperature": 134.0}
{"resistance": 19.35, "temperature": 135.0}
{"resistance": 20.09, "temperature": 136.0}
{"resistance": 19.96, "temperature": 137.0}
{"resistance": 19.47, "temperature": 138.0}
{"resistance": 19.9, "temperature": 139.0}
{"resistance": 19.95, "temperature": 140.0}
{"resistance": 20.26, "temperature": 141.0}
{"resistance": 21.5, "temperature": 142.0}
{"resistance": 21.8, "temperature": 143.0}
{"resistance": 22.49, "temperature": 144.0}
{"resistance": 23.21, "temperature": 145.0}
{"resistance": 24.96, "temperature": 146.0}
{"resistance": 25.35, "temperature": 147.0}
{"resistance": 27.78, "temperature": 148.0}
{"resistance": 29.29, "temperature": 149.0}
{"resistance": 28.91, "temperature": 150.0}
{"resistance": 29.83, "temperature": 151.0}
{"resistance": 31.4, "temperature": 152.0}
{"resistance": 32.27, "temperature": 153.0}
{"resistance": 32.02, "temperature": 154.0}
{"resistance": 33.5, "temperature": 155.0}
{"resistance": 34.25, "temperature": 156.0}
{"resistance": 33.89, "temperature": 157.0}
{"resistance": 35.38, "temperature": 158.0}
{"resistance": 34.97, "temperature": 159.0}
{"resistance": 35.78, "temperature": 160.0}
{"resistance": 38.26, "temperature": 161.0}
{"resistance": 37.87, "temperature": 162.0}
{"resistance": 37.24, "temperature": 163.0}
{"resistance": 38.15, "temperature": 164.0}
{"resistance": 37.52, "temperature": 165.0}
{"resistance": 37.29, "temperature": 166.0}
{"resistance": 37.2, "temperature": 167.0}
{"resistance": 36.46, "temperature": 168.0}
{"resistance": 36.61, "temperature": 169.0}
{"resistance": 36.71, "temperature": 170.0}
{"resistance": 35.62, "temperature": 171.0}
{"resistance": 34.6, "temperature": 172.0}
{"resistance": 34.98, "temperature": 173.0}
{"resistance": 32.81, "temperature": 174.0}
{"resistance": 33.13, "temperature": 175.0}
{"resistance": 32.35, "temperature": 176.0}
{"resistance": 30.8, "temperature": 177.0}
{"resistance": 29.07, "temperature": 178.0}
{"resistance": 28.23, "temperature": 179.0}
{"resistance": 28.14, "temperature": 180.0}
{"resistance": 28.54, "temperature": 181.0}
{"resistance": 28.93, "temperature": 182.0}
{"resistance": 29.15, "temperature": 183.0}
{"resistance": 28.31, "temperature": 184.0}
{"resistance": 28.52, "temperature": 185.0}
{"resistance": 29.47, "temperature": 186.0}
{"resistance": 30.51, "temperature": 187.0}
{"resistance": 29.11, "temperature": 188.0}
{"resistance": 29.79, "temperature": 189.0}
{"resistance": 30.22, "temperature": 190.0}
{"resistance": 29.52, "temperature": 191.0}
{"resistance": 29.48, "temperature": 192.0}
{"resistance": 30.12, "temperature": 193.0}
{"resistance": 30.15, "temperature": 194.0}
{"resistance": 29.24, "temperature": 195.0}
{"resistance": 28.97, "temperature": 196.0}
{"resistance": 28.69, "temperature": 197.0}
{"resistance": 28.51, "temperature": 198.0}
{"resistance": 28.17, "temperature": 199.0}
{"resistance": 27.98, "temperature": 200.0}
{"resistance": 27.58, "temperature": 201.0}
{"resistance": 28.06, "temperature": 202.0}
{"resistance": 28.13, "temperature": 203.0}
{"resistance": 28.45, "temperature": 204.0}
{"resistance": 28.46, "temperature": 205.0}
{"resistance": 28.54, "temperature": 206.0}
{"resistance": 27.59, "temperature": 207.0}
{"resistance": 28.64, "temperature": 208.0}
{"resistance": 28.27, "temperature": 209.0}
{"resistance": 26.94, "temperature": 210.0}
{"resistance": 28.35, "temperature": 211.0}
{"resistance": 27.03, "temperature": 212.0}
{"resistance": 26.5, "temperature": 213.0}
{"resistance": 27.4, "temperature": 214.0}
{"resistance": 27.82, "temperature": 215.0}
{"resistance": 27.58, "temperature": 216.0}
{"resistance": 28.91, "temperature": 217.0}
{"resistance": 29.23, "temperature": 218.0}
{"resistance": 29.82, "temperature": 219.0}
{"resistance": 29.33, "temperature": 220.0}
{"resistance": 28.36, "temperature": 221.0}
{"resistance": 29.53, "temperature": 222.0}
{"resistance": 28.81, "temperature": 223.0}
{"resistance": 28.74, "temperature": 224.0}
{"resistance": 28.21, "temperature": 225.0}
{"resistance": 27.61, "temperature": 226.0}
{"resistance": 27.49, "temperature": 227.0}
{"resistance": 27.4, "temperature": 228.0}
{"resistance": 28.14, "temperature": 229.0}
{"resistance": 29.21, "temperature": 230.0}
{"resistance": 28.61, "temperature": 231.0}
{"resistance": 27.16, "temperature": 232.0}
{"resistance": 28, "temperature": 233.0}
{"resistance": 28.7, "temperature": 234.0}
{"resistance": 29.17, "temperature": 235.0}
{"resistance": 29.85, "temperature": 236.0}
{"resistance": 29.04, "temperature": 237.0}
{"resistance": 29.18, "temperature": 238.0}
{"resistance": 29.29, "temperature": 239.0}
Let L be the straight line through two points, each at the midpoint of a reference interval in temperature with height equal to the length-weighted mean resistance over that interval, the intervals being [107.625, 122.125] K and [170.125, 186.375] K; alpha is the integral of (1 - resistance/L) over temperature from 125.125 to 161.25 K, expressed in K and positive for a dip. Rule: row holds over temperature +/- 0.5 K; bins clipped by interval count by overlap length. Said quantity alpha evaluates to 9.1 K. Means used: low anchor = 39.2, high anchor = 30.9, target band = 26.4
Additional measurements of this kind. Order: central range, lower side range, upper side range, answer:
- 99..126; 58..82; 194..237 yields 1.4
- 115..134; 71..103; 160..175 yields 5.6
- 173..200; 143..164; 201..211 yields -0.3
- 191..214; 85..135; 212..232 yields 1.4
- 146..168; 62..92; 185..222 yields 1.1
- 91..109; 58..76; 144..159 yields -2.2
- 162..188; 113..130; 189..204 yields -2.4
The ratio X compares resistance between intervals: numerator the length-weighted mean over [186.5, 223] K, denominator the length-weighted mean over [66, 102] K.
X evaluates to 0.60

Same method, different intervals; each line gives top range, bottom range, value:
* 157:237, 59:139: 0.74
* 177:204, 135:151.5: 1.24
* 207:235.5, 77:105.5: 0.60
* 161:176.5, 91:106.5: 0.75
